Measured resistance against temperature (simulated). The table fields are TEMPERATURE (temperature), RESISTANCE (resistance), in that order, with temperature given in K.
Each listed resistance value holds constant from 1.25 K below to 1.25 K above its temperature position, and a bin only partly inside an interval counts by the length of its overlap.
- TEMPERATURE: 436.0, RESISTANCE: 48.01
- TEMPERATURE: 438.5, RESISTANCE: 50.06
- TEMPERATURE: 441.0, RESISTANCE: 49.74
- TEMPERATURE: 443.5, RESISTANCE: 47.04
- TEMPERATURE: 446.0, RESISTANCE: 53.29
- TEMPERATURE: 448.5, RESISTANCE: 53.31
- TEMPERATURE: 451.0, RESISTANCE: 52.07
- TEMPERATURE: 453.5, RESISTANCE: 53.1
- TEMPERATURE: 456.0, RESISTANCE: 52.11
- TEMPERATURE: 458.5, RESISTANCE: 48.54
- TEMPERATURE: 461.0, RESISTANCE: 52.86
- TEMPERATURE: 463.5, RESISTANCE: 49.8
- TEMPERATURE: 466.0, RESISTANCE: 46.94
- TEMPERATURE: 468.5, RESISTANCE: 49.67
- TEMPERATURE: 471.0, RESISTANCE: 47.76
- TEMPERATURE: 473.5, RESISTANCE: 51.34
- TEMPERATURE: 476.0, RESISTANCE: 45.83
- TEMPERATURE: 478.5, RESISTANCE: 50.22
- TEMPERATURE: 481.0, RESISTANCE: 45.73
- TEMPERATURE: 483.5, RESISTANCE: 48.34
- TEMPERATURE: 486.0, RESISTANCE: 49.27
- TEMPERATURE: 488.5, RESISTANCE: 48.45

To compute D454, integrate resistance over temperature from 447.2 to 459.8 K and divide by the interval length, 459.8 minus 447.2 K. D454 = 51.8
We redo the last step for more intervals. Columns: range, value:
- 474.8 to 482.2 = 47.3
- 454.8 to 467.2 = 50.1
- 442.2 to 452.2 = 51.4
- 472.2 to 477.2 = 48.6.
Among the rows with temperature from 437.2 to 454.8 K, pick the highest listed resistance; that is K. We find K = 53.31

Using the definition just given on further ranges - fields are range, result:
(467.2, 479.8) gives 51.34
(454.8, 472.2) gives 52.86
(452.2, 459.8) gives 53.1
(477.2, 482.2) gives 50.22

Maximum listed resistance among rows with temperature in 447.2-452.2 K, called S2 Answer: 53.31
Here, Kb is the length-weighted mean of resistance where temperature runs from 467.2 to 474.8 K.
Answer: 49.5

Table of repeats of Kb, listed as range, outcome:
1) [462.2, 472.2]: 48.6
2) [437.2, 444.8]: 49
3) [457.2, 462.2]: 50.7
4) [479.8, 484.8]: 47.1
